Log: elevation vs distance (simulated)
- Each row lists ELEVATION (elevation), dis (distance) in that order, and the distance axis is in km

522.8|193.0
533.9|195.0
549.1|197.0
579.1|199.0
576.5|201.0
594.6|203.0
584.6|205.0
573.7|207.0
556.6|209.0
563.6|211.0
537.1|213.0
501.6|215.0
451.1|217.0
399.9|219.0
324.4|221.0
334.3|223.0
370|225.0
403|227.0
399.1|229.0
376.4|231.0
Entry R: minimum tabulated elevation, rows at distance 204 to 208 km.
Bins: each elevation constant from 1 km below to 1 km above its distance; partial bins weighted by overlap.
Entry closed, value 573.7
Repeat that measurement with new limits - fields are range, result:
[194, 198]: 533.9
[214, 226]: 324.4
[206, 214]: 537.1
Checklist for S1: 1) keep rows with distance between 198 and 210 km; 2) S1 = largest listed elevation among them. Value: 594.6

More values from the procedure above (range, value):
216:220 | 451.1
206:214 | 573.7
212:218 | 537.1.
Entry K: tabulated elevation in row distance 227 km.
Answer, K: 403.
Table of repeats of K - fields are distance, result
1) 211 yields 563.6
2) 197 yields 549.1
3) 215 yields 501.6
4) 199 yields 579.1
